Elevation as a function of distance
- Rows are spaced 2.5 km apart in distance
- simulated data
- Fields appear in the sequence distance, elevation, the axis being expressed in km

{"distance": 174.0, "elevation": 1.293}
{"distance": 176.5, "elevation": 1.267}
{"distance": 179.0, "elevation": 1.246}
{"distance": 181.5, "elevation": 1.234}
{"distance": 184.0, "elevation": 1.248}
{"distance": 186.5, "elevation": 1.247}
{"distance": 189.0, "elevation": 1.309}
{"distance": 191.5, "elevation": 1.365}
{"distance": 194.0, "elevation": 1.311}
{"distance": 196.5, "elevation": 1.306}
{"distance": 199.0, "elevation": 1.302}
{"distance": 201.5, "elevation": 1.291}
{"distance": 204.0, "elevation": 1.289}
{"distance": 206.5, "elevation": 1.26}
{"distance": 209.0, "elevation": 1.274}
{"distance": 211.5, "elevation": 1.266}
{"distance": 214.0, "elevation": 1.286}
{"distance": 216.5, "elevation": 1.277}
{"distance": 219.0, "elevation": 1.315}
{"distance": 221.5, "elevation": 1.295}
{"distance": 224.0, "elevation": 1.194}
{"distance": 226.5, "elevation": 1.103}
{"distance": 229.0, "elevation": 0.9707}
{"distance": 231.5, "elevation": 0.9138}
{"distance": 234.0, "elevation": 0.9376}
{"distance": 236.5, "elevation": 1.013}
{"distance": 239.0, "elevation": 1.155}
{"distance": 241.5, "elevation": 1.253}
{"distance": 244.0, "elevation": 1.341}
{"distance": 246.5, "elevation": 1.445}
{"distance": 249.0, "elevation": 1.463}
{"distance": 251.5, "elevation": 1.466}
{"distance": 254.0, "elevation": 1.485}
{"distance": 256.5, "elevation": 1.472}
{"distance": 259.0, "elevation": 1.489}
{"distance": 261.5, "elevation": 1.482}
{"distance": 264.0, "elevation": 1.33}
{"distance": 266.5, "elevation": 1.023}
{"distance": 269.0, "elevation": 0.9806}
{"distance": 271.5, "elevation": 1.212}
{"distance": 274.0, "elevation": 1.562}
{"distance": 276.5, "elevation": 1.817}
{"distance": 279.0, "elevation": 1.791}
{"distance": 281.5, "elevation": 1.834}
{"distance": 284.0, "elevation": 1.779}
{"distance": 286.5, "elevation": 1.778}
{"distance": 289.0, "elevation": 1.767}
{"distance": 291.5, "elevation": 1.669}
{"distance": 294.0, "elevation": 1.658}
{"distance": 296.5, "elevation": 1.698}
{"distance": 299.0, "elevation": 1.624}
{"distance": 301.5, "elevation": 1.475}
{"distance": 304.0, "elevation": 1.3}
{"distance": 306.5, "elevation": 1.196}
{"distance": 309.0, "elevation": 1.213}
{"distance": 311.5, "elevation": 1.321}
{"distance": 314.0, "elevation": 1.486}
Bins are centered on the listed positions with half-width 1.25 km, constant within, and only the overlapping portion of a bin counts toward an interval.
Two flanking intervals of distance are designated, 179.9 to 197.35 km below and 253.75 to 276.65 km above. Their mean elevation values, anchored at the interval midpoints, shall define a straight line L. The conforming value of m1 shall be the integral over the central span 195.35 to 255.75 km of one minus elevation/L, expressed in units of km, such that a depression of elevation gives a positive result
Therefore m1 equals 3.42 km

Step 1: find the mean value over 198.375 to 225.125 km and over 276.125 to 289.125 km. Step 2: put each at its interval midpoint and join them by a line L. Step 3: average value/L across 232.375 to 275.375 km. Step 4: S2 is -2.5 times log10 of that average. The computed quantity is 0.22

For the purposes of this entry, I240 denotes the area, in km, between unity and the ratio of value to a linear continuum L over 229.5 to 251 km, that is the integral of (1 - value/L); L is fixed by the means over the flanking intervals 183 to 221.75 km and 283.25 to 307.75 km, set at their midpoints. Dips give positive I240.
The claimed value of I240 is 3.39 km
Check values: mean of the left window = 1.29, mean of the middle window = 1.19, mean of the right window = 1.59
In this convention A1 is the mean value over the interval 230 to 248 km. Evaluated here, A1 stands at 1.15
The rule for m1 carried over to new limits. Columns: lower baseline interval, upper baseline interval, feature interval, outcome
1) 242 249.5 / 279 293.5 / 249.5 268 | 1.4 km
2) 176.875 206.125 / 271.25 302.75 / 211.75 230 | 2.5 km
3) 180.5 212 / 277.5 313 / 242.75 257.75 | 0.0 km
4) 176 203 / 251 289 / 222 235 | 3.3 km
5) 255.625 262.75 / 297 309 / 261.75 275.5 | 2.0 km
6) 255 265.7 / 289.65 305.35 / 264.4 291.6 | -0.9 km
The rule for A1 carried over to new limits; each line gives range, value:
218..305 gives 1.4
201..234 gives 1.2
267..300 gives 1.61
